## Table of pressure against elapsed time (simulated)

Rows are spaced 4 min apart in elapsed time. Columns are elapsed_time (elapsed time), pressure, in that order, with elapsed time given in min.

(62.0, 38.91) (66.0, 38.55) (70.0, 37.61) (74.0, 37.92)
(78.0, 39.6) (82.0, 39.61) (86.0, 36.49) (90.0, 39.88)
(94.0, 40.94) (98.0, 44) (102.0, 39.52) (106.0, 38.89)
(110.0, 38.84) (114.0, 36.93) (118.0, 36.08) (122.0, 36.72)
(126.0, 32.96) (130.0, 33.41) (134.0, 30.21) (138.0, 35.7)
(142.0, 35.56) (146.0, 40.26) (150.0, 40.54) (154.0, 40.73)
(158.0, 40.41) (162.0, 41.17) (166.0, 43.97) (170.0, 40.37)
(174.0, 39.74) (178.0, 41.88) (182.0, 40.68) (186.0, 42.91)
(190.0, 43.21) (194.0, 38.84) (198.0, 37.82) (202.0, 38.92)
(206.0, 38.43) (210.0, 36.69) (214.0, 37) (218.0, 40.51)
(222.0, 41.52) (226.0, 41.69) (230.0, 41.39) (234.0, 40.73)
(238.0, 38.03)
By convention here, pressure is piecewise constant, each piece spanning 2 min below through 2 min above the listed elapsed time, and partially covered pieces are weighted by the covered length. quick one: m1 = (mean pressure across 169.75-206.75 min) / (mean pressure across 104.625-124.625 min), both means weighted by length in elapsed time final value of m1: 1.08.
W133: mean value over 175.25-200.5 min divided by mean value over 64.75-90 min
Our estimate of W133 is 1.06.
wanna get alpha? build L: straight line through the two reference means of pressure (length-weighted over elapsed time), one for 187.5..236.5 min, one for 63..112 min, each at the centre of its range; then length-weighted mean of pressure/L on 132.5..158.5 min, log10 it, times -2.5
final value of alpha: 0.054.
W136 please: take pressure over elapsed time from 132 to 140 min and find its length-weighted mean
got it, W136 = 33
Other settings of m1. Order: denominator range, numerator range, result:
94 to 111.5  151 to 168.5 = 1.03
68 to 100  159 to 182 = 1.05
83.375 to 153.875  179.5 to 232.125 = 1.06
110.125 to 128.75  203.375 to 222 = 1.07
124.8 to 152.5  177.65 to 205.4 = 1.13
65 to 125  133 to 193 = 1.03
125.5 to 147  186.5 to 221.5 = 1.14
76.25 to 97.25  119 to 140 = 0.86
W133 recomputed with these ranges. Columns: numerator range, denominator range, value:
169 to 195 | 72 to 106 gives 1.04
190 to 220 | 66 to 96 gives 0.99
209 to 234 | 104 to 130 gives 1.10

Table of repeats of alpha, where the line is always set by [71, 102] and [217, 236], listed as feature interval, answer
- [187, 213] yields 0.050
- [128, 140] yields 0.211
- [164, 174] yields -0.029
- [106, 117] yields 0.057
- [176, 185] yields -0.020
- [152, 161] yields -0.005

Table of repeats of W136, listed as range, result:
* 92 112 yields 40.4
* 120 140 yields 33.8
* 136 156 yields 38.6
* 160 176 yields 41.3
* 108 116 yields 37.9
